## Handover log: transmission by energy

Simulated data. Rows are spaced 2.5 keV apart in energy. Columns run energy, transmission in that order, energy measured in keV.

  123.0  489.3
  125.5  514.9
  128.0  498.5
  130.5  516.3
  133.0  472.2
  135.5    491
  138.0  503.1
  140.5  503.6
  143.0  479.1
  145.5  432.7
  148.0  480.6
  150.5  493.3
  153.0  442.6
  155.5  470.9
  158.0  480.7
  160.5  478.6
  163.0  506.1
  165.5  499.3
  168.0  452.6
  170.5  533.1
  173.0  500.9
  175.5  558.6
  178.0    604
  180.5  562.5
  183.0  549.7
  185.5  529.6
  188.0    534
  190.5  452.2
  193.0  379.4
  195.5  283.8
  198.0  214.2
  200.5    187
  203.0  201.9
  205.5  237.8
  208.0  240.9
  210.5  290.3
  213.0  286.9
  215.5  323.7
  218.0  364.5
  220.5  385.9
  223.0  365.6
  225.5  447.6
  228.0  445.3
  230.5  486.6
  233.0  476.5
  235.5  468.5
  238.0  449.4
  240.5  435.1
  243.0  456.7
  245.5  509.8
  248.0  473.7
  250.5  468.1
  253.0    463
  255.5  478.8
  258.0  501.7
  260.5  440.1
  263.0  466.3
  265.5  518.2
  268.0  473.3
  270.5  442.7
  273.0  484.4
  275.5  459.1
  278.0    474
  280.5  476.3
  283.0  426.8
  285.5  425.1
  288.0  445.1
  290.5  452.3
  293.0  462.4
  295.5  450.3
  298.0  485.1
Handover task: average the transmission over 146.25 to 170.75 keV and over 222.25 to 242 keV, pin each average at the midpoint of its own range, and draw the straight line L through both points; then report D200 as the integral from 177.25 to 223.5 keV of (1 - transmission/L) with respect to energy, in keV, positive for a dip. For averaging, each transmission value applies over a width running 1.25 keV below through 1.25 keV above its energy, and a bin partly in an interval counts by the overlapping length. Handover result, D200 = 9.8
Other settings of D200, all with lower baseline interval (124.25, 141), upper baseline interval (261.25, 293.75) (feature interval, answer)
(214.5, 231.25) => 2.62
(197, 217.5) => 9.71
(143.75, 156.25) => 0.78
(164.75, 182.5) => -1.56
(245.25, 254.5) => -0.12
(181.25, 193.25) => -0.39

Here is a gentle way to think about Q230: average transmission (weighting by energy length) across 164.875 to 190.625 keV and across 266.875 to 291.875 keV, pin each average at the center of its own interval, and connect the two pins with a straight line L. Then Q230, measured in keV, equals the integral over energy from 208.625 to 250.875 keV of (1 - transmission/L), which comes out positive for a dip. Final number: 6.4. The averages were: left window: 529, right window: 456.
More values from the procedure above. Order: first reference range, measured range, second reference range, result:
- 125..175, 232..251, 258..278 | 0.33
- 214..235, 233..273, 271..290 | -3.34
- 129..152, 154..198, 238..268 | -0.27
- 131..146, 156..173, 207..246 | -1.18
